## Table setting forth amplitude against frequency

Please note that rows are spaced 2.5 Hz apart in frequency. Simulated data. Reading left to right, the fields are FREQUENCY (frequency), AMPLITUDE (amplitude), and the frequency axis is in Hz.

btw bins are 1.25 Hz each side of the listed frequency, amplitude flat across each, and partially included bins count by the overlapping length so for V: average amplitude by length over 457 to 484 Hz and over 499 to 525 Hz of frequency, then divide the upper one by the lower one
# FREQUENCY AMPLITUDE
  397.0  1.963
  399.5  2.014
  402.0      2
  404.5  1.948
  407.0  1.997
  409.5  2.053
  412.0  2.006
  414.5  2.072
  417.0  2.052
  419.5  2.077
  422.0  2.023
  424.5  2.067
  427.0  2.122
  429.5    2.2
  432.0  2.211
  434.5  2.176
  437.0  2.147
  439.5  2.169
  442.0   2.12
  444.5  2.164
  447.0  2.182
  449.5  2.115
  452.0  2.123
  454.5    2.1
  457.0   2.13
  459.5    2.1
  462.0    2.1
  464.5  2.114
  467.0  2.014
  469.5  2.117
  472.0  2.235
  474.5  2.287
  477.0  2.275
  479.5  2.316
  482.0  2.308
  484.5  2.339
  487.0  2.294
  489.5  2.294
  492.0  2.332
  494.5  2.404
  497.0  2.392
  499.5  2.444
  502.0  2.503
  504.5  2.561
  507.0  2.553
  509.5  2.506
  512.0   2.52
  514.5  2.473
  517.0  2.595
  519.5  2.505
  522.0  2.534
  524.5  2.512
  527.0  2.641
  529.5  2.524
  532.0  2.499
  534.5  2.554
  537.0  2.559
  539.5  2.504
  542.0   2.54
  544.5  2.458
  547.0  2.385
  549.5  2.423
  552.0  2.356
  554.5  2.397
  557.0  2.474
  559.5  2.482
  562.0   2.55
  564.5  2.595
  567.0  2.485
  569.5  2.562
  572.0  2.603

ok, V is 1.15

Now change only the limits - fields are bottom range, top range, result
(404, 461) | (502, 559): 1.19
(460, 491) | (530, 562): 1.11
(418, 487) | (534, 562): 1.14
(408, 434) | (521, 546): 1.21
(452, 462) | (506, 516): 1.19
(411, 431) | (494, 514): 1.20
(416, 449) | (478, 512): 1.13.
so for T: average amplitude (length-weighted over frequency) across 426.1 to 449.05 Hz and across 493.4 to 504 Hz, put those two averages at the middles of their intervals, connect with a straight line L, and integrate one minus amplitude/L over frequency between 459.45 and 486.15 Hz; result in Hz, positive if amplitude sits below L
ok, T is 1.4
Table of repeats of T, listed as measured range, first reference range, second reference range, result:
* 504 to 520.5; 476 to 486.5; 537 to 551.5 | -1.0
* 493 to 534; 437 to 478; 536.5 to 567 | -3.0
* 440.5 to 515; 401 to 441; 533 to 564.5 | -0.6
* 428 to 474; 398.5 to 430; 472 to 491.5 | 0.8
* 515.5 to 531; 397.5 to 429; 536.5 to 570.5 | -1.1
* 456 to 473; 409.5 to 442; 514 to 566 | 1.0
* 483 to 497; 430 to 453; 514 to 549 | 0.1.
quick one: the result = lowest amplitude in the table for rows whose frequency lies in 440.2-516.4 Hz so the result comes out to 2.014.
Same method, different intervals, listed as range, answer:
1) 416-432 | 2.023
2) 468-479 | 2.117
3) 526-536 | 2.499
